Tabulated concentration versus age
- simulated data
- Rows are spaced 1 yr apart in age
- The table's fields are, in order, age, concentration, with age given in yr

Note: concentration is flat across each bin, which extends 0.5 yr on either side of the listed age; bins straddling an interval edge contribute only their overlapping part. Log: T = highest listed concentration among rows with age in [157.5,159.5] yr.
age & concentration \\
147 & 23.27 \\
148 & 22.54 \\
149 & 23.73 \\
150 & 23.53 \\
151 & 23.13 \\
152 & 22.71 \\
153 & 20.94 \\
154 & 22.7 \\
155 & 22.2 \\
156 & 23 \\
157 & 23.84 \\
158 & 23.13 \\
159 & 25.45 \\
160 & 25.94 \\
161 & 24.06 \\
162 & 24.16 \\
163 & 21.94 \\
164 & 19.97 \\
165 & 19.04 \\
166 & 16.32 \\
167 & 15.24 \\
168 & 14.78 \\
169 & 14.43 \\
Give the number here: 25.45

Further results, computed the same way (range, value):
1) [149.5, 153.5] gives 23.53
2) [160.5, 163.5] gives 24.16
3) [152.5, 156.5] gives 23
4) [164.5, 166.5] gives 19.04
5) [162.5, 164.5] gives 21.94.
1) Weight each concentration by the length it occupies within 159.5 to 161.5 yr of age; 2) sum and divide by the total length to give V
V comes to 25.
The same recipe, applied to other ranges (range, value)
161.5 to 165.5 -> 21.3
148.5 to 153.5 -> 22.8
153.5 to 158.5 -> 23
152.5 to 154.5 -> 21.8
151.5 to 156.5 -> 22.3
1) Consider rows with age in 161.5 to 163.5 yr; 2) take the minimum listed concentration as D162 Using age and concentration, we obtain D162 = 21.94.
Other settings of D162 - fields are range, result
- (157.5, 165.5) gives 19.04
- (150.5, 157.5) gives 20.94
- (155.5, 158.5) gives 23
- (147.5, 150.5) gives 22.54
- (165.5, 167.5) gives 15.24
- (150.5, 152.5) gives 22.71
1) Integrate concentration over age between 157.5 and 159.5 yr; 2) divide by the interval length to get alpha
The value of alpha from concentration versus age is 24.3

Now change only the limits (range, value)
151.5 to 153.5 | 21.8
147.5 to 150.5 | 23.3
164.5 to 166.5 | 17.7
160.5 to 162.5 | 24.1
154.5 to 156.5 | 22.6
